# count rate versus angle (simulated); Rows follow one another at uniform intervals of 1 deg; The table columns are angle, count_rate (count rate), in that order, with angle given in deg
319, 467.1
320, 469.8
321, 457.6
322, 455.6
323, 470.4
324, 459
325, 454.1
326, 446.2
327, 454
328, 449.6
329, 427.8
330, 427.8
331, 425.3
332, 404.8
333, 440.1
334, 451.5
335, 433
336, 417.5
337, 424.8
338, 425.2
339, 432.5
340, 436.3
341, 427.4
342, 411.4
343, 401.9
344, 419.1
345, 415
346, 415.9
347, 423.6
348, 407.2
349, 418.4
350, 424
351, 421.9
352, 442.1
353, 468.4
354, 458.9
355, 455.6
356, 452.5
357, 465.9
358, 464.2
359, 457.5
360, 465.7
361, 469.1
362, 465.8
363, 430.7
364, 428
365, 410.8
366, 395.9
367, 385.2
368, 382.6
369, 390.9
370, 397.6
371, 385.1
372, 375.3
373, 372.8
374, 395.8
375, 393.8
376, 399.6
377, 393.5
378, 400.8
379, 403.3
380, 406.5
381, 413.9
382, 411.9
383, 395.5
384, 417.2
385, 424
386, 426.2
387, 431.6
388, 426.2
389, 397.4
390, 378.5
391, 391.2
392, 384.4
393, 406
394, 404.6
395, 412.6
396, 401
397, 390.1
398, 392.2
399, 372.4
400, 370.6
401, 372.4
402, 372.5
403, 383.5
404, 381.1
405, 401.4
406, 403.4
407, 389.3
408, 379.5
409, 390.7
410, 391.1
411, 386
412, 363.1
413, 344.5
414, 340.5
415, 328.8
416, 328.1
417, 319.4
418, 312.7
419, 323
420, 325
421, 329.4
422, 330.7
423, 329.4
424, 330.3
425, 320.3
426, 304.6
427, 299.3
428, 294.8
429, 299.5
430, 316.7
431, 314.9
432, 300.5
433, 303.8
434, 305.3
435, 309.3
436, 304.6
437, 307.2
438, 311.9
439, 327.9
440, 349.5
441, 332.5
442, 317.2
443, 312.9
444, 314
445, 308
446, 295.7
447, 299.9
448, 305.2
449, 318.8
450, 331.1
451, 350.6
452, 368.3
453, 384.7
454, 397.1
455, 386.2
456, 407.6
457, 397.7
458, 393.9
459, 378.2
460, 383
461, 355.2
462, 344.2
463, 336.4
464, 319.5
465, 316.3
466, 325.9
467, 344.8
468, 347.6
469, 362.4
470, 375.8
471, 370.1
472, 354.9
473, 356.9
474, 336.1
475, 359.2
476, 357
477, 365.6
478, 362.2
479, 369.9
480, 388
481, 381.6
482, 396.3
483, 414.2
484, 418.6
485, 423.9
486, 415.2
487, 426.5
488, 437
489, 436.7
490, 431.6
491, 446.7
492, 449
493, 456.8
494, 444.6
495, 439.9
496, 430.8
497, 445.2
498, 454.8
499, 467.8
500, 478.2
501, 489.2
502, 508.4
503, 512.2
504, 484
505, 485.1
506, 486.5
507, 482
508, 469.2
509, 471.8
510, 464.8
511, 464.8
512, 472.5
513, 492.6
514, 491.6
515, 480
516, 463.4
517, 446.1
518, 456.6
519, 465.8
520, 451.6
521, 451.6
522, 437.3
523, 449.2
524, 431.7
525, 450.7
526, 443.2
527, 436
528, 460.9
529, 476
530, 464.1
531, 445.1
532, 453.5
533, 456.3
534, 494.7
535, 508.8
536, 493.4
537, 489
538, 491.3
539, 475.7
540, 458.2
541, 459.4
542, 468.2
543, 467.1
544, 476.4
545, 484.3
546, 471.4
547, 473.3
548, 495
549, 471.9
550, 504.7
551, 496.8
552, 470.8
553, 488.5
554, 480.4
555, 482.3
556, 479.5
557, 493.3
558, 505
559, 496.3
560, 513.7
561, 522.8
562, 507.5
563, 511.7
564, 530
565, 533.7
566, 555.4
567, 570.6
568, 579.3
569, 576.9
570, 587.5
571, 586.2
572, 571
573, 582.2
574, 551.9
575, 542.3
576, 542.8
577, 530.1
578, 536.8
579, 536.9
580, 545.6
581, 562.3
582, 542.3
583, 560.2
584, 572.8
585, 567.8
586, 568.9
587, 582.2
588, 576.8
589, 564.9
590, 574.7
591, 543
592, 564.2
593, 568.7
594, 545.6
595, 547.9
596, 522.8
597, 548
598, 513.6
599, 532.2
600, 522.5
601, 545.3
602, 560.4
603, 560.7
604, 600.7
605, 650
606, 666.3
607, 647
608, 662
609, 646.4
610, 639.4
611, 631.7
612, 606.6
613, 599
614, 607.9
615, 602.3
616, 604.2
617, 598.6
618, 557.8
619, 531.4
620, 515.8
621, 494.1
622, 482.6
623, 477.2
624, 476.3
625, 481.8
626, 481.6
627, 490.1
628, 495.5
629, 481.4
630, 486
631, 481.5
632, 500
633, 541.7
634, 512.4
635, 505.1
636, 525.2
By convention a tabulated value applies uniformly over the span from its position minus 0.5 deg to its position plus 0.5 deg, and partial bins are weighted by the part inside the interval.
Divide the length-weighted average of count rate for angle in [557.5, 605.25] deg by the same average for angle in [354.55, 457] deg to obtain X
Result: 1.5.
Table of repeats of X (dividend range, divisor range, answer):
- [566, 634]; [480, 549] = 1.21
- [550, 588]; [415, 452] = 1.69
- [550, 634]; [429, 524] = 1.39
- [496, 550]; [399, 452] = 1.40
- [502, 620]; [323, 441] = 1.33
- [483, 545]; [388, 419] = 1.23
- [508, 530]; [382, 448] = 1.30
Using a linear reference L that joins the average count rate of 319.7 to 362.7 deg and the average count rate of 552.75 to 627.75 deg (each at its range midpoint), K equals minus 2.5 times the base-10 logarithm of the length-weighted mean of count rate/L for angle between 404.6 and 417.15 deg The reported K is 0.27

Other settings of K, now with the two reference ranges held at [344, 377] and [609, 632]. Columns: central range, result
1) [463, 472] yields 0.336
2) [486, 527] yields 0.063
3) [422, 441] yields 0.402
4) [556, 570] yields -0.036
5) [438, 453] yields 0.378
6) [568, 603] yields -0.065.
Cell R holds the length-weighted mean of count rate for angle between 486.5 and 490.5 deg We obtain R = 433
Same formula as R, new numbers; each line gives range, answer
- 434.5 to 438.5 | 308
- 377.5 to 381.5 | 406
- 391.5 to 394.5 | 398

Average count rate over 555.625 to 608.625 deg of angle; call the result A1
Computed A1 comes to 556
